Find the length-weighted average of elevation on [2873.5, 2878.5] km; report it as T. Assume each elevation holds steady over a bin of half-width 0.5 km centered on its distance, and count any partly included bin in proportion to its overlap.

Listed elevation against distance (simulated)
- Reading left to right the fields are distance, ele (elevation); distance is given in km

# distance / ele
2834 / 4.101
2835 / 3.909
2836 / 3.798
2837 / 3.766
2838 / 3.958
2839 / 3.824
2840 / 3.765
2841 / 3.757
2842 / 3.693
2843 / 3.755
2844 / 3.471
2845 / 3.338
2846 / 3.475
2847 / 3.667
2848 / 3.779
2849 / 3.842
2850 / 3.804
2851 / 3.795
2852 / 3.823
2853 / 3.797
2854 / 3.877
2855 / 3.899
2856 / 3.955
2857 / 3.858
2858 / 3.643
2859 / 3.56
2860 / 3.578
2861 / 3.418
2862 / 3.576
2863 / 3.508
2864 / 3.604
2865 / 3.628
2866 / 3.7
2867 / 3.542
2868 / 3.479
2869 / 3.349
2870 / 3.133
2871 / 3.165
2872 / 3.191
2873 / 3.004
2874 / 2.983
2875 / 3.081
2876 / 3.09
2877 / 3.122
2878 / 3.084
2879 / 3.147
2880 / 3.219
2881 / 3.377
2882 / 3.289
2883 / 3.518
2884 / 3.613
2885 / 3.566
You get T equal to 3.07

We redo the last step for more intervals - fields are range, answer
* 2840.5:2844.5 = 3.67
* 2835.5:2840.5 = 3.82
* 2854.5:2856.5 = 3.93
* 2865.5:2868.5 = 3.57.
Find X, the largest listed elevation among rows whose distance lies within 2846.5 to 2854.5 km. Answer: 3.877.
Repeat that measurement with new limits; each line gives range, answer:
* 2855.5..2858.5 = 3.955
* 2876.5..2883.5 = 3.518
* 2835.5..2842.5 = 3.958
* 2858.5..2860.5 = 3.578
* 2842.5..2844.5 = 3.755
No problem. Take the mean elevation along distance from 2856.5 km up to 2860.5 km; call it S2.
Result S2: 3.66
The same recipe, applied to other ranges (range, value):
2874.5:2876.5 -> 3.09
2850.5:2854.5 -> 3.82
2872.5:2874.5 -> 2.99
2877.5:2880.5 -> 3.15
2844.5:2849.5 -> 3.62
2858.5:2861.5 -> 3.52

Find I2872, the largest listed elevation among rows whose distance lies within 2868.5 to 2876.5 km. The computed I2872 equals 3.349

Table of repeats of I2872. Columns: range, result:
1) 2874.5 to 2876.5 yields 3.09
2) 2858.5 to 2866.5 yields 3.7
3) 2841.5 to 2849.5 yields 3.842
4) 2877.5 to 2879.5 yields 3.147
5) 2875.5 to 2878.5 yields 3.122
